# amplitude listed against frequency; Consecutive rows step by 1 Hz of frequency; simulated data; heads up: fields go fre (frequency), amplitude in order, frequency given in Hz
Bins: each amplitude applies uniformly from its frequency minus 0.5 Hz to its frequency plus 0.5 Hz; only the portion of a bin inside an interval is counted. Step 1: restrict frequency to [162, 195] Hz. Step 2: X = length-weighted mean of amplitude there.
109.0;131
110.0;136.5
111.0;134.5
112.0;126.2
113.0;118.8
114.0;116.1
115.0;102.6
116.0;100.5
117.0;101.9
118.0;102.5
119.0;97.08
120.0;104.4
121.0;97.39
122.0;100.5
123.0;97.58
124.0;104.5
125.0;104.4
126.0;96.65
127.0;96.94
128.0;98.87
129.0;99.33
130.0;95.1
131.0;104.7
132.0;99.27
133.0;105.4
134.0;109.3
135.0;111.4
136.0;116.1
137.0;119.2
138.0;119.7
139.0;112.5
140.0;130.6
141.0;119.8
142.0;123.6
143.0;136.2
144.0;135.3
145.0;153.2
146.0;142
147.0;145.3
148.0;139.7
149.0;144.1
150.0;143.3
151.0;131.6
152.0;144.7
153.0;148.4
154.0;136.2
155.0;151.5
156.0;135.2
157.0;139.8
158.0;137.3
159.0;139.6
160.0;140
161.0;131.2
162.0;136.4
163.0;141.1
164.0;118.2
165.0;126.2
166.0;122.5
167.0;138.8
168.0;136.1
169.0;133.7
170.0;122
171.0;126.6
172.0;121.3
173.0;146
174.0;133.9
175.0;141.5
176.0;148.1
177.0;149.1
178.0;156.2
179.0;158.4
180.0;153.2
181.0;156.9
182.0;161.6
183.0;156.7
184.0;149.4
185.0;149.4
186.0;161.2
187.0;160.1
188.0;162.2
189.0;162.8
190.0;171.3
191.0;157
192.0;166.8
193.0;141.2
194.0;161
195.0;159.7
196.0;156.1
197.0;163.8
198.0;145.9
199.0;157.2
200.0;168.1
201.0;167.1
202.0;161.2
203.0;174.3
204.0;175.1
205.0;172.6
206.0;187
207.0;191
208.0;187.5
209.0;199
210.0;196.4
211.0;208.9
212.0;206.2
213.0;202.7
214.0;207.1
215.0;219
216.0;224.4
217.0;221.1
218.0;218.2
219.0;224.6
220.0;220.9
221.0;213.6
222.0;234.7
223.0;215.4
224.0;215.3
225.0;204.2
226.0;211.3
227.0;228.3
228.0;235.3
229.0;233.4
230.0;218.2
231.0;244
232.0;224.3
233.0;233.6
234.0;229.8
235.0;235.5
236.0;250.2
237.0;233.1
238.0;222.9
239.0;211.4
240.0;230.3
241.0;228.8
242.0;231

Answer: 147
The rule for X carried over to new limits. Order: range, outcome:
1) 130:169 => 130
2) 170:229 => 178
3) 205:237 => 217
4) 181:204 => 160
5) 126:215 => 146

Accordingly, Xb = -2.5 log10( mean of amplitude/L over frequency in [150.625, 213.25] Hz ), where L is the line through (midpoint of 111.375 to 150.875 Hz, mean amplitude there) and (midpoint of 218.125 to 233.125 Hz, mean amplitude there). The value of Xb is 0.12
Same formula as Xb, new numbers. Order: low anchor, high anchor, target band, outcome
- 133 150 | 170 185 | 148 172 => 0.01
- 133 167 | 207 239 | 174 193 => 0.11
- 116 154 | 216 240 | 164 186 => 0.15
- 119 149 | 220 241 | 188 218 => 0.09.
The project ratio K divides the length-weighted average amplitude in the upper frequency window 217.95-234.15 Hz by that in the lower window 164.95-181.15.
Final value 1.61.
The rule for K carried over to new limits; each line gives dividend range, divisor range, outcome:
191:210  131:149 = 1.36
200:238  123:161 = 1.70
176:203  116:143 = 1.48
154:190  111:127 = 1.36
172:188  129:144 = 1.32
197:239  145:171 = 1.51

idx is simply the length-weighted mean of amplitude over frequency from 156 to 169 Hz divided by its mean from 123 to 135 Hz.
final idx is 1.3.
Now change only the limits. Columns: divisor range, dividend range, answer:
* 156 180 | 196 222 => 1.41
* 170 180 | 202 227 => 1.45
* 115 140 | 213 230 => 2.10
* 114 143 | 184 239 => 1.83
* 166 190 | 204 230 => 1.43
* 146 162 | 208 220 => 1.50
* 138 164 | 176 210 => 1.20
